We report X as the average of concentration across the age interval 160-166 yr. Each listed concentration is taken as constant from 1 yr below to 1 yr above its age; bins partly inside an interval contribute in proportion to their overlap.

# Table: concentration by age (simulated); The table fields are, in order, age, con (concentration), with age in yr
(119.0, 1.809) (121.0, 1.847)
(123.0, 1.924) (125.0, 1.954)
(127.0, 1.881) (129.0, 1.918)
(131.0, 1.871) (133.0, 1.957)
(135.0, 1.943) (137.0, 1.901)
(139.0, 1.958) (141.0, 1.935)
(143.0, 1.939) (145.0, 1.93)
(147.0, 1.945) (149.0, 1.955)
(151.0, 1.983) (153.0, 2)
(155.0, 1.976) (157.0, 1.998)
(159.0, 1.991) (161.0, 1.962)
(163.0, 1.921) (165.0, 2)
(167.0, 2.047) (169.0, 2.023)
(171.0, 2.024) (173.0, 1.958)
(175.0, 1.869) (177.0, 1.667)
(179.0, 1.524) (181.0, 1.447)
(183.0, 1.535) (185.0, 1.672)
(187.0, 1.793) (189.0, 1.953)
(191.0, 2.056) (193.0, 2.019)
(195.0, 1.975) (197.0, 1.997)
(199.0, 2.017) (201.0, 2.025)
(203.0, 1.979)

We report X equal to 1.96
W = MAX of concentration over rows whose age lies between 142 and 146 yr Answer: 1.939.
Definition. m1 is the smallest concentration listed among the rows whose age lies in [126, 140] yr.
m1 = 1.871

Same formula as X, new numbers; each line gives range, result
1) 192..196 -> 2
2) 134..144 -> 1.94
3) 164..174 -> 2.01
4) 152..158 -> 1.99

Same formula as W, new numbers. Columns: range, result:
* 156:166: 2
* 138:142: 1.958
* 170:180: 2.024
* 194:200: 2.017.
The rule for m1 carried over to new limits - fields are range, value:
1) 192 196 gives 1.975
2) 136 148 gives 1.901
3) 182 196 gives 1.535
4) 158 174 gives 1.921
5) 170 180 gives 1.524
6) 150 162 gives 1.962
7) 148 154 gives 1.955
